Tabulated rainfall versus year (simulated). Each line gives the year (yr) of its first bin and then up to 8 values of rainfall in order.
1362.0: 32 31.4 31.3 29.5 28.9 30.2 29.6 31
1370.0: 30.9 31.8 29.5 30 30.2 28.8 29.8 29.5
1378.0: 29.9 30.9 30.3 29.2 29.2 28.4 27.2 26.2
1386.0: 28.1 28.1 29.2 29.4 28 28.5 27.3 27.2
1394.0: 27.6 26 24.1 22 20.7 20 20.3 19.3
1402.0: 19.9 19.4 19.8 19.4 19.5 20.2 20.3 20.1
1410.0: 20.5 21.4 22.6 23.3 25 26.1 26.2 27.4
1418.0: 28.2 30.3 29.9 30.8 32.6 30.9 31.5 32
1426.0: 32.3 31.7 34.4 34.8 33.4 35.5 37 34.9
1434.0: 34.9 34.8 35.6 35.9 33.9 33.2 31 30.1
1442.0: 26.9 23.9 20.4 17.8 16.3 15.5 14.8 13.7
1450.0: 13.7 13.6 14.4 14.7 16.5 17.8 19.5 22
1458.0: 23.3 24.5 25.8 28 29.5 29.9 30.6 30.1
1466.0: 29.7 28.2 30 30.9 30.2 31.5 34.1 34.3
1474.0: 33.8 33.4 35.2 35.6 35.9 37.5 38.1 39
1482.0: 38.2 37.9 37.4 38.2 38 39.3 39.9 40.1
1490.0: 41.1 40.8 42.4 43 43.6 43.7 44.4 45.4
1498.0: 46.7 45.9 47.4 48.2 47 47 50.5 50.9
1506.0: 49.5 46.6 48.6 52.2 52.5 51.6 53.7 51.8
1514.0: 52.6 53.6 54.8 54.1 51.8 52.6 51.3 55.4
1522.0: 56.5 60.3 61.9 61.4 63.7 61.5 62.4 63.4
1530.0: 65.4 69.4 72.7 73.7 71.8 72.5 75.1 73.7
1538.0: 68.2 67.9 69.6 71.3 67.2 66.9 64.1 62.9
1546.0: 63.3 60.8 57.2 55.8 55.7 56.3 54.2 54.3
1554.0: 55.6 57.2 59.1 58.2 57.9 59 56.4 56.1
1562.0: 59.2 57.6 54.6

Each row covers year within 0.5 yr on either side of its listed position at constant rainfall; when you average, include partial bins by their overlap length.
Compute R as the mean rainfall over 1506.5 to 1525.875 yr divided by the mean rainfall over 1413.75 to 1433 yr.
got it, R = 1.73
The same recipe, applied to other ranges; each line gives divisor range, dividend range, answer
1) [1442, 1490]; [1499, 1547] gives 2.10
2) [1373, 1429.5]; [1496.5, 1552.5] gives 2.20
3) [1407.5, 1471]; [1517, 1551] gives 2.39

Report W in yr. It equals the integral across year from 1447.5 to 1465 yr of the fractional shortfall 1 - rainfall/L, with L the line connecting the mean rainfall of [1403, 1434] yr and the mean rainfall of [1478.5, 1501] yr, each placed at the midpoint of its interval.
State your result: 7.08 yr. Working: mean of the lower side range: 27.7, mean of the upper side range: 41.4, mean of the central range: 21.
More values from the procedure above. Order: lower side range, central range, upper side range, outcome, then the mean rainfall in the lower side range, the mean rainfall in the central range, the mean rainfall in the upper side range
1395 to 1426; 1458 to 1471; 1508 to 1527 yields 3.60 yr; 24.3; 28.8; 55.1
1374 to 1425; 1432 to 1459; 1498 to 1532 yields 9.56 yr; 25.9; 23.7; 54.6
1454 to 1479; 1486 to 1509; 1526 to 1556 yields -0.64 yr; 29.2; 45.1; 64.4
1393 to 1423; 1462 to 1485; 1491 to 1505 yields 3.55 yr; 23.7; 33.7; 45.8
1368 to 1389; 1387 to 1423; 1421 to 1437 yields 8.15 yr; 29.4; 24.5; 33.7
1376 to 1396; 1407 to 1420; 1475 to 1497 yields 2.94 yr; 28.4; 24.3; 39.5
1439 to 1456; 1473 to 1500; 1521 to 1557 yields -1.20 yr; 19.3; 39.8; 63.6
